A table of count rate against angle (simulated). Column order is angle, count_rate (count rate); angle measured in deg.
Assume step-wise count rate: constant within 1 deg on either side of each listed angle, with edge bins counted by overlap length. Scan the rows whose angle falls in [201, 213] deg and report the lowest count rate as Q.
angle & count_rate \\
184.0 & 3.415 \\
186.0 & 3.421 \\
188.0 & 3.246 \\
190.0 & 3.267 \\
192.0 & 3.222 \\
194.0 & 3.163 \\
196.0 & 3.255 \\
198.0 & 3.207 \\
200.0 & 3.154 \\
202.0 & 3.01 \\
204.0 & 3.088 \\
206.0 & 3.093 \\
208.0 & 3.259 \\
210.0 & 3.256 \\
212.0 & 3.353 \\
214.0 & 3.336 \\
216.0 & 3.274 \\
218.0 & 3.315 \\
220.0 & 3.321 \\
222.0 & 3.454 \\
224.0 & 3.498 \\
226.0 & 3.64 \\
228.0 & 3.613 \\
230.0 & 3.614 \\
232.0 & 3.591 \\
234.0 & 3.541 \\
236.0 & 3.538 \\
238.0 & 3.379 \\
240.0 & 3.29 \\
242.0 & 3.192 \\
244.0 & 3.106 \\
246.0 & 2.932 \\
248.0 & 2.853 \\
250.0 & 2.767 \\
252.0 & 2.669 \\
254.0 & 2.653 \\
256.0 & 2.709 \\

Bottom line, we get 3.01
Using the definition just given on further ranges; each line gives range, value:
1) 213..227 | 3.274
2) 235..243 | 3.192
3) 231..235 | 3.541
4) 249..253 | 2.669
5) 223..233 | 3.498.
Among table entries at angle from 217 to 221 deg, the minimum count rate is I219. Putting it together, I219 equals 3.315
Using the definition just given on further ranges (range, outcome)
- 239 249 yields 2.853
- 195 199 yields 3.207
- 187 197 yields 3.163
